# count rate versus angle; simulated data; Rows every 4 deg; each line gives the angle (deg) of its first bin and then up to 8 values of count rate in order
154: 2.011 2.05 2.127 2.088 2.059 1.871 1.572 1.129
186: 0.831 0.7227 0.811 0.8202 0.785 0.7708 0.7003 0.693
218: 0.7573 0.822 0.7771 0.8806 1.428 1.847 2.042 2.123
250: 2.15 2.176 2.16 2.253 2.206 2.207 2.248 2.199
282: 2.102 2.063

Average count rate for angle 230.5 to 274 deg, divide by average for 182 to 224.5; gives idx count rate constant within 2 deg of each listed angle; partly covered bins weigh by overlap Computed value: 2.57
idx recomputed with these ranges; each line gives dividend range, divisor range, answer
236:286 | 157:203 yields 1.52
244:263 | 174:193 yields 1.91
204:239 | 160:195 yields 0.63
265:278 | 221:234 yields 2.41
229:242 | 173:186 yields 1.10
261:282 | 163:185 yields 1.28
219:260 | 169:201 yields 1.36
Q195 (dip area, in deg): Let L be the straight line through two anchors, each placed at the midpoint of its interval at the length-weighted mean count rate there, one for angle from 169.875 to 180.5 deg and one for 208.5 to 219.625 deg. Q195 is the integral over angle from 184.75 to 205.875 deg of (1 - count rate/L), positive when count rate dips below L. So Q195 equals 7.2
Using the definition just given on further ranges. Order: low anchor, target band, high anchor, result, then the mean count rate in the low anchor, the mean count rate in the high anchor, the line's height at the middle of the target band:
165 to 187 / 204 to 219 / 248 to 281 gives 9.1 deg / 1.6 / 2.2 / 1.84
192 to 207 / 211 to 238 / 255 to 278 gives 7.9 deg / 0.798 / 2.21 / 1.33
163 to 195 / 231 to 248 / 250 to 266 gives 1.8 deg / 1.43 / 2.19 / 2.01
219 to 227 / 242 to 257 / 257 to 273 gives -4.1 deg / 0.797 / 2.21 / 1.69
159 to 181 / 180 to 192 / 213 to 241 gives 5.6 deg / 1.91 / 1.08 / 1.68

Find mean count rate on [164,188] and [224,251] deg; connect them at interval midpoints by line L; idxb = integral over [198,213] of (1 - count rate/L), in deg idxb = 7.85 deg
